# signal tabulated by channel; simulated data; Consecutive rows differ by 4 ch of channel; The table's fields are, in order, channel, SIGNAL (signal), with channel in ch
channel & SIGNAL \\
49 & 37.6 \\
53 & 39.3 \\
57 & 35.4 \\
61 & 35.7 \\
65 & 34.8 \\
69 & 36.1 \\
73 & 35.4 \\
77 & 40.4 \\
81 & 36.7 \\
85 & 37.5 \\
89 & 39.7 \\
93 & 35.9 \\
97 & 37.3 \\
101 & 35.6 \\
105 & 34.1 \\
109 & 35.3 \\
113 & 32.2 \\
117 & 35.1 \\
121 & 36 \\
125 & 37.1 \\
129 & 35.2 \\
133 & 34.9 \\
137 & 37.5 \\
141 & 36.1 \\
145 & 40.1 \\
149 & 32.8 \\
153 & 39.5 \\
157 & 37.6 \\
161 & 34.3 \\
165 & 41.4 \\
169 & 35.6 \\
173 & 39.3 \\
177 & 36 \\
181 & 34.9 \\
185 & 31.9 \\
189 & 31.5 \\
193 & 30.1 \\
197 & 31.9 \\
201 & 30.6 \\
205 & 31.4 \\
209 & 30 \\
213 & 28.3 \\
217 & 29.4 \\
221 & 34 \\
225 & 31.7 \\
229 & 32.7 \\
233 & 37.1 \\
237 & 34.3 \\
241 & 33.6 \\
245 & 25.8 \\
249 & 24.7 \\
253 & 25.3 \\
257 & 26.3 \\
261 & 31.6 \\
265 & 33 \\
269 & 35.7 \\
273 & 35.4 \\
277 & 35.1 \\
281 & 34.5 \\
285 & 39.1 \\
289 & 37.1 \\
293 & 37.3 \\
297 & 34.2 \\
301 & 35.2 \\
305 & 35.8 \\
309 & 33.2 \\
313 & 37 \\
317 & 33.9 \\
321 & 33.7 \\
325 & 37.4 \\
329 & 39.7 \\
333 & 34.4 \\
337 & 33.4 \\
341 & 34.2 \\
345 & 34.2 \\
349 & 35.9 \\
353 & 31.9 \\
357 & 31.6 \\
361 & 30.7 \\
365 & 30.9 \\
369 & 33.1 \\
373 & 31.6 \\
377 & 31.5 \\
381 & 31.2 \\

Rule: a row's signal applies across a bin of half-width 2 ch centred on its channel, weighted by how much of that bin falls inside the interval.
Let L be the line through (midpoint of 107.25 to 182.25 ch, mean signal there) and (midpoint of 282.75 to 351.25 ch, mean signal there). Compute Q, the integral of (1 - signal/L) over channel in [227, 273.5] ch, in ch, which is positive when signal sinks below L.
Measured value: 6.2 ch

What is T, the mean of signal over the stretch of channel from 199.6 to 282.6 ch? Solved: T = 31.4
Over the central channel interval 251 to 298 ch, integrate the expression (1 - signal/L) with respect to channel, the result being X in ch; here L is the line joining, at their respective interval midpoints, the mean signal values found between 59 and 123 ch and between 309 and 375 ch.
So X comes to 1.1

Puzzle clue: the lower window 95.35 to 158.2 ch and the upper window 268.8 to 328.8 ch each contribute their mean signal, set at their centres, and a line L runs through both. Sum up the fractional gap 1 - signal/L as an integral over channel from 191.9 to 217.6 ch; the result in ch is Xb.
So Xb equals 4.01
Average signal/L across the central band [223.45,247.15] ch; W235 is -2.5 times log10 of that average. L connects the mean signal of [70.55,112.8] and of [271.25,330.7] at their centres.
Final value 0.11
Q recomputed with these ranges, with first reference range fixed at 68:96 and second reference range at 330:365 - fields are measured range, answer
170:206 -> 2.64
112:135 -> 0.99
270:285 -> -0.51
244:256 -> 3.28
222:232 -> 0.66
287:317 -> -1.35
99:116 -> 1.23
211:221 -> 1.55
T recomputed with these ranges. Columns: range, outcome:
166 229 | 32.6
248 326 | 33.8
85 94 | 37.9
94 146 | 35.8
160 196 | 34.9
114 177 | 36.7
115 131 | 35.8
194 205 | 31.2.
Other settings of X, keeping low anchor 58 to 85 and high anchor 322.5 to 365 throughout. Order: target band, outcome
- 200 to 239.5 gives 3.63 ch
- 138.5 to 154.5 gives -0.52 ch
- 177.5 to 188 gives 0.59 ch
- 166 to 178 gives -0.59 ch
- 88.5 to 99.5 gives -0.27 ch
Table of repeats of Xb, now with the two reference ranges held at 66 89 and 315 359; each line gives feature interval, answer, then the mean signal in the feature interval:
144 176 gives -0.9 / 37.4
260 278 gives 0.5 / 34.2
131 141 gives 0.1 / 36.2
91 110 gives 0.7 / 35.7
